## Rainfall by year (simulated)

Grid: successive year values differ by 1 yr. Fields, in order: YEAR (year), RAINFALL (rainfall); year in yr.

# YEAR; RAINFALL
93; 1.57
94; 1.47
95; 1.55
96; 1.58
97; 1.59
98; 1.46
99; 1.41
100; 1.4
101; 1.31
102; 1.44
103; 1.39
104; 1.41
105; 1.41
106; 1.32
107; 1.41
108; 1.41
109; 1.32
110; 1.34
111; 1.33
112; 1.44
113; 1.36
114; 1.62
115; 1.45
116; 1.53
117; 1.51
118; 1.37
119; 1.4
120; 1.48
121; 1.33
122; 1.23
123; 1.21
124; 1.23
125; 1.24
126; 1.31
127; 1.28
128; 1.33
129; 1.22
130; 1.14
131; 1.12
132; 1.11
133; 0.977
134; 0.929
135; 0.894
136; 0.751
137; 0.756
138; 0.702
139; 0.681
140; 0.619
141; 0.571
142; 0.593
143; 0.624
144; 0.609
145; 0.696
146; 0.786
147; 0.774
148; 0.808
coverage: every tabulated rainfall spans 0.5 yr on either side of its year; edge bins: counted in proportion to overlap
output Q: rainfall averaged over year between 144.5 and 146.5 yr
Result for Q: 0.741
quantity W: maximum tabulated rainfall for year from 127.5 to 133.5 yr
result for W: 1.33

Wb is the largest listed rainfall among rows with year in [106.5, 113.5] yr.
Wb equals 1.44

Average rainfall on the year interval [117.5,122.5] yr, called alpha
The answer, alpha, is 1.36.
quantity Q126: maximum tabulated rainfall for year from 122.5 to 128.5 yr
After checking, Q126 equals 1.33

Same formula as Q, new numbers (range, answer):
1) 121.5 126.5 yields 1.24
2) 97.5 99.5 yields 1.44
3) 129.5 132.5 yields 1.12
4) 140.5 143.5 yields 0.596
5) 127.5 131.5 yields 1.2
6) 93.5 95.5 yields 1.51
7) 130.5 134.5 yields 1.03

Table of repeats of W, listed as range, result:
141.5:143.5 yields 0.624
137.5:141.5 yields 0.702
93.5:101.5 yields 1.59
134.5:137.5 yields 0.894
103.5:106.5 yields 1.41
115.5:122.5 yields 1.53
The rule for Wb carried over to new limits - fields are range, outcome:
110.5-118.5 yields 1.62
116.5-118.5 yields 1.51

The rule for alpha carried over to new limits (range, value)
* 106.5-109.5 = 1.38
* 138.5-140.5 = 0.65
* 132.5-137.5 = 0.861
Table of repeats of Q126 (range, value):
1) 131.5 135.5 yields 1.11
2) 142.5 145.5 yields 0.696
